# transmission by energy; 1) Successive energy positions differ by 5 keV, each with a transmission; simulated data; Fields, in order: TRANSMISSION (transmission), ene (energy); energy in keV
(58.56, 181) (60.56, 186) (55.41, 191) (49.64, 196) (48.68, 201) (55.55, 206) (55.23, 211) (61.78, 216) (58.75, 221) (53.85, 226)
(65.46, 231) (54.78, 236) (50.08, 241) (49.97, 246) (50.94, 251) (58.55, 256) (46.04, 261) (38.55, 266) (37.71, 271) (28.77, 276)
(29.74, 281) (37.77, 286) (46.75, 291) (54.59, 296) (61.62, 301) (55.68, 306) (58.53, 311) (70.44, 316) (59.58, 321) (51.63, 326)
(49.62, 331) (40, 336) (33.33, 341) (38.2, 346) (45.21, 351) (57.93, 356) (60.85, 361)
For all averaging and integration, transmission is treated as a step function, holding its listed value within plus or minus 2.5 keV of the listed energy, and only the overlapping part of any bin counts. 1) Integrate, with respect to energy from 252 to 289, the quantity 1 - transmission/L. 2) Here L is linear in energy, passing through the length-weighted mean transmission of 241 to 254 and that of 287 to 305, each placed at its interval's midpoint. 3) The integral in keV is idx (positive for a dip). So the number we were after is 8.3 keV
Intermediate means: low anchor 50.7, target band 40.1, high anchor 53.1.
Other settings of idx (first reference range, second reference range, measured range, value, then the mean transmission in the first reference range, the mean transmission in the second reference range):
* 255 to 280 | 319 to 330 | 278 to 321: -2.9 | 40.2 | 54.6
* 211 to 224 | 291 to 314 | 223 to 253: 2.1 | 59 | 56.7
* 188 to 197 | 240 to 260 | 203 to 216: -0.8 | 53.5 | 52.1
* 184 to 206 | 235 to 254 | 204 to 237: -3.5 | 53.6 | 51.4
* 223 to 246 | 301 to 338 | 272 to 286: 6.0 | 55.4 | 55.7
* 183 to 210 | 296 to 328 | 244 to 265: 2.3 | 54.1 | 59.3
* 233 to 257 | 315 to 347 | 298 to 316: -3.8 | 52.8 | 48.5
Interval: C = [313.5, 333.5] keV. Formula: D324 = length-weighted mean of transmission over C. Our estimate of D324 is 57.8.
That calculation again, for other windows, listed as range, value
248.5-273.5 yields 46.4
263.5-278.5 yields 35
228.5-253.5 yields 54.2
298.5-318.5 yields 61.6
